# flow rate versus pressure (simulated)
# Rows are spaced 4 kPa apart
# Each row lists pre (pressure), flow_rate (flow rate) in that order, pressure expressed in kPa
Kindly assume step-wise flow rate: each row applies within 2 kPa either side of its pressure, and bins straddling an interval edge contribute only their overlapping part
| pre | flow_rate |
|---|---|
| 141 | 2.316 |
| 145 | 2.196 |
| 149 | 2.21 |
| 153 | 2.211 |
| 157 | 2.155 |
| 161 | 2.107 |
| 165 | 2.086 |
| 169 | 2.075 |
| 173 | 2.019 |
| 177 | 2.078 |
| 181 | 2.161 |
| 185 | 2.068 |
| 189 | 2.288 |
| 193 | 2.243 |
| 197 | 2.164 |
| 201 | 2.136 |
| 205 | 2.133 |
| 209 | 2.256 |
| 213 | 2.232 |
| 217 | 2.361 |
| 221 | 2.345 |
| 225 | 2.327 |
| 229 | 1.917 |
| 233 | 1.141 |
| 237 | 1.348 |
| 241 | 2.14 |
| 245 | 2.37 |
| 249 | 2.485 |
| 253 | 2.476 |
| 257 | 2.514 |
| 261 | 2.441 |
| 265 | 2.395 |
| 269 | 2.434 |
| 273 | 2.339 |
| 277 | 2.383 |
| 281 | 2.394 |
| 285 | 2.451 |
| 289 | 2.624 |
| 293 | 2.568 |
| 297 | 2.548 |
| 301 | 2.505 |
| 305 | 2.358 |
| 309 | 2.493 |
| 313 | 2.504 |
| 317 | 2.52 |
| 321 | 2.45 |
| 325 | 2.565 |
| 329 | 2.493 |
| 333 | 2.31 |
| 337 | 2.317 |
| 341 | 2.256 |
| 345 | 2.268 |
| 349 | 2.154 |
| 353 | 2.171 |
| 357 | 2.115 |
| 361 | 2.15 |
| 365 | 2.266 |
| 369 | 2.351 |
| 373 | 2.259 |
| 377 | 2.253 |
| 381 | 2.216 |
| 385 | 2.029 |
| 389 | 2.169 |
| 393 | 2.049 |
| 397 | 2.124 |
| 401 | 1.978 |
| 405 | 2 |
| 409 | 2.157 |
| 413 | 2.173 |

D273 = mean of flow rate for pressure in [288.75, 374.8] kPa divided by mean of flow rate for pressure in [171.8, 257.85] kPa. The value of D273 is 1.1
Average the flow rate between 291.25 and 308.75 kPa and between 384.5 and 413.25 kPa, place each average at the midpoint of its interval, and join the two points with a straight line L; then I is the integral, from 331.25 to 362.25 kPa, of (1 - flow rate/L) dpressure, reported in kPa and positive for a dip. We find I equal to 1.1 kPa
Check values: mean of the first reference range 2.49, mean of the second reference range 2.08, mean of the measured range 2.22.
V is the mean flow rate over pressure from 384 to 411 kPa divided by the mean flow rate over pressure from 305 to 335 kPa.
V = 0.84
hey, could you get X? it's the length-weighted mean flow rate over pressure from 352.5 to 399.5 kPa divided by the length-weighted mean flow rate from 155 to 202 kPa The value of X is 1.02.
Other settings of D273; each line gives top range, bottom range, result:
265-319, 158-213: 1.15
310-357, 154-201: 1.10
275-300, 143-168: 1.16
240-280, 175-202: 1.11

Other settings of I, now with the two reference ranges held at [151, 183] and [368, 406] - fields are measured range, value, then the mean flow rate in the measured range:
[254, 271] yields -2.6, 2.45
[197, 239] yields 1.8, 2.03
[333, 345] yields -0.9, 2.29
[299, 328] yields -4.8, 2.49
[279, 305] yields -4.6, 2.5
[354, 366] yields -0.2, 2.17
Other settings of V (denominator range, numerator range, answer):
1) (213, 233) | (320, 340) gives 1.14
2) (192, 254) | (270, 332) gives 1.17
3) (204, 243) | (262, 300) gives 1.22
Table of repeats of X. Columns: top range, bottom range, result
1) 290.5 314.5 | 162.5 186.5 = 1.20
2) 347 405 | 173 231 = 0.99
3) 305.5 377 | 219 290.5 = 1.04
